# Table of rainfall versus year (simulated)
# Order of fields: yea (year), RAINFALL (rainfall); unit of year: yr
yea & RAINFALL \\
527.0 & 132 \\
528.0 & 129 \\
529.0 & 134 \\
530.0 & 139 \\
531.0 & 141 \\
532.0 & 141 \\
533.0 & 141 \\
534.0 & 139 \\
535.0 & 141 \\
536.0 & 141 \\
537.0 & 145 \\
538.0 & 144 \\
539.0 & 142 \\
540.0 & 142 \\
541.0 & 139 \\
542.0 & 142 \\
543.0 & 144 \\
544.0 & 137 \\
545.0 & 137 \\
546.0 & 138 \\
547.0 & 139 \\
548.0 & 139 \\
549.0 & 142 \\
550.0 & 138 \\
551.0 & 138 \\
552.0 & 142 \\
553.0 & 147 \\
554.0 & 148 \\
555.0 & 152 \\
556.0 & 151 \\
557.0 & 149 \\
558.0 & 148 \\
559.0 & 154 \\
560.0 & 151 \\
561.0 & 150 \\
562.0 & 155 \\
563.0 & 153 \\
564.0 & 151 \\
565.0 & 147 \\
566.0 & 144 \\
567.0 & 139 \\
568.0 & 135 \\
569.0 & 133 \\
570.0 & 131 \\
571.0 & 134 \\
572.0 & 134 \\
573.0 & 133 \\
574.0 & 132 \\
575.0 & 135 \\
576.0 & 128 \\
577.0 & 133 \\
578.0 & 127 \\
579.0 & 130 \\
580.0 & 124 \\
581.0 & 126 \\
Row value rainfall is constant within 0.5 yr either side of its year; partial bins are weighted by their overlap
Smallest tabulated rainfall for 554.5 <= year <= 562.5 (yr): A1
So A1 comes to 148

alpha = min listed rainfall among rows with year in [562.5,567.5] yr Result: 139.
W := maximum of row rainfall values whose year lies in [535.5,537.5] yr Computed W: 145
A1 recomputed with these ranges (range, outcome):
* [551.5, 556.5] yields 142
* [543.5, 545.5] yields 137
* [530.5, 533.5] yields 141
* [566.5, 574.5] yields 131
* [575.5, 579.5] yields 127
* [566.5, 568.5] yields 135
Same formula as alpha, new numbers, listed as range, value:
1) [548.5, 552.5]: 138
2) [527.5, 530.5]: 129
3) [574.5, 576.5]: 128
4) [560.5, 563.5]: 150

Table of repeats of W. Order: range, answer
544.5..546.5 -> 138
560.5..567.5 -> 155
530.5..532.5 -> 141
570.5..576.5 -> 135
